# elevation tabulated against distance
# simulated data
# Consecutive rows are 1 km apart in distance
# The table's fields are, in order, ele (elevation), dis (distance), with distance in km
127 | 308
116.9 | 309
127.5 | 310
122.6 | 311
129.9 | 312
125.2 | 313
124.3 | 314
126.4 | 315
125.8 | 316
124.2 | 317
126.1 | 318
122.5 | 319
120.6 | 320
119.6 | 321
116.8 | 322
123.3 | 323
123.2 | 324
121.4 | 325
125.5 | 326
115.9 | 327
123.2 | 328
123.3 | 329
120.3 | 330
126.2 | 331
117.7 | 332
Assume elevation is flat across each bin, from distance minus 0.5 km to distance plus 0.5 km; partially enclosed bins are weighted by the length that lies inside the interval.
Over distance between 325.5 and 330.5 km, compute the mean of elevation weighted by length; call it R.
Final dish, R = 122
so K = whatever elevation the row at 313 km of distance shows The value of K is 125.2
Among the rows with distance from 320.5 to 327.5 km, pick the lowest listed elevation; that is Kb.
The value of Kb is 115.9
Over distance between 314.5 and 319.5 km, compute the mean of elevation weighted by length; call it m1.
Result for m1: 125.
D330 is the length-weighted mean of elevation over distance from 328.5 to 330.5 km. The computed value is 122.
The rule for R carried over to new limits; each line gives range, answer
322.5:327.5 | 122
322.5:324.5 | 123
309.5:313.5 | 126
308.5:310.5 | 122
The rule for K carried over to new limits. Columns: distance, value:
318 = 126.1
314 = 124.3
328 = 123.2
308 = 127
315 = 126.4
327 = 115.9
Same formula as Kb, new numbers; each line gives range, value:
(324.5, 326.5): 121.4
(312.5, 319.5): 122.5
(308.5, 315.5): 116.9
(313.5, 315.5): 124.3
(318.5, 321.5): 119.6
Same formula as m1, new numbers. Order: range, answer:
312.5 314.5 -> 125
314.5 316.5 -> 126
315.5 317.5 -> 125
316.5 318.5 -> 125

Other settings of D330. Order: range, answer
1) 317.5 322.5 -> 121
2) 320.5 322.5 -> 118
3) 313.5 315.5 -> 125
